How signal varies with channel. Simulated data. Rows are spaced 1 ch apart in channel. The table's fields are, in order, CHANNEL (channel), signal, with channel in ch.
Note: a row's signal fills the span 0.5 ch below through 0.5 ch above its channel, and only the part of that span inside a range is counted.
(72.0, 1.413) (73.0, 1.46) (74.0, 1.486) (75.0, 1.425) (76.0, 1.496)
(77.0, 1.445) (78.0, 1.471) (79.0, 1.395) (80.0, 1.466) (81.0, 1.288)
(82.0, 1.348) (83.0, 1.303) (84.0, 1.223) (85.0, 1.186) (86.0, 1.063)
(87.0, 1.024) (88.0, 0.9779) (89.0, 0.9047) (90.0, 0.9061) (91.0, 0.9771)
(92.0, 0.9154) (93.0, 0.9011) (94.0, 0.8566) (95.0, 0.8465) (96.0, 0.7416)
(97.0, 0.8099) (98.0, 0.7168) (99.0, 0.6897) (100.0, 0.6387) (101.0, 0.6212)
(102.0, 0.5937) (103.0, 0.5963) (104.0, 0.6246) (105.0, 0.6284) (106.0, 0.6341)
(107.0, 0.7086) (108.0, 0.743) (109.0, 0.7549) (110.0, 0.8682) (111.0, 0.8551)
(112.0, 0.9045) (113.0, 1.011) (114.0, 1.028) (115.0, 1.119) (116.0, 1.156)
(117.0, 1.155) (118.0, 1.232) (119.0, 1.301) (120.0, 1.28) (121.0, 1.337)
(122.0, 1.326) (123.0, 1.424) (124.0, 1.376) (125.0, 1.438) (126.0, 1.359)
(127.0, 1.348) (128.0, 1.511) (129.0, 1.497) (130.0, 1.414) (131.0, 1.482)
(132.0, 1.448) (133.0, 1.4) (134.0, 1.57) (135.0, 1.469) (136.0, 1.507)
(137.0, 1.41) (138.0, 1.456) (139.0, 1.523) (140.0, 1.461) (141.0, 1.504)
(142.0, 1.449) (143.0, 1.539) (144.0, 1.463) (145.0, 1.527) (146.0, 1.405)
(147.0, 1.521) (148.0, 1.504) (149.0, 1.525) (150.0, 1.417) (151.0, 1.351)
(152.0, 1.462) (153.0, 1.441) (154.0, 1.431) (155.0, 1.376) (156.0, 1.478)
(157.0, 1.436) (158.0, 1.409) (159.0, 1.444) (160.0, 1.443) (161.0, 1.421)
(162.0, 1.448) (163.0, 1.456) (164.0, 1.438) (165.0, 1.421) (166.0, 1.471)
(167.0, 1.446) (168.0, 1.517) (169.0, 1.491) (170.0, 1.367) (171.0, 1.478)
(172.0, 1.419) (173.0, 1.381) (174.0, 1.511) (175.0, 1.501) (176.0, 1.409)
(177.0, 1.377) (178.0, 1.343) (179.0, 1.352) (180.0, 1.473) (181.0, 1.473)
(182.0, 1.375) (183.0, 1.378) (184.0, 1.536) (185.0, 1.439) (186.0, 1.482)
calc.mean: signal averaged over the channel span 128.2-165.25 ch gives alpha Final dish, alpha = 1.46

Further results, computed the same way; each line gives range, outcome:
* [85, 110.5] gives 0.797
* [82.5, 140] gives 1.09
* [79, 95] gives 1.09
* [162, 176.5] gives 1.45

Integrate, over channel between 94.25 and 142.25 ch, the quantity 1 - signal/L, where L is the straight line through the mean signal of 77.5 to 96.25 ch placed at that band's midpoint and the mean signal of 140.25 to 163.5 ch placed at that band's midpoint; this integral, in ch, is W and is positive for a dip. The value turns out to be 6.21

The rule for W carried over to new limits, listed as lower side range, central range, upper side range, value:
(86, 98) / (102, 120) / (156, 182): 2.3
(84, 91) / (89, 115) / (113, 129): 7.9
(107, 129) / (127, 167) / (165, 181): -4.7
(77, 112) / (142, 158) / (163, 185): -2.2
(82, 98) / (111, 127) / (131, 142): 0.9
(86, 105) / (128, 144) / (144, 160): -2.7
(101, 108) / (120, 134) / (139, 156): -4.5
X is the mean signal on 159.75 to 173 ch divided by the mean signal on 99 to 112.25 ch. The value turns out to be 2.1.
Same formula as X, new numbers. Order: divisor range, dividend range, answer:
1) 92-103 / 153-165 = 1.93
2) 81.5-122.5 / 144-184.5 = 1.53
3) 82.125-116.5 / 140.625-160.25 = 1.67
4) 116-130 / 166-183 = 1.06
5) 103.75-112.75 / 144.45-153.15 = 1.93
